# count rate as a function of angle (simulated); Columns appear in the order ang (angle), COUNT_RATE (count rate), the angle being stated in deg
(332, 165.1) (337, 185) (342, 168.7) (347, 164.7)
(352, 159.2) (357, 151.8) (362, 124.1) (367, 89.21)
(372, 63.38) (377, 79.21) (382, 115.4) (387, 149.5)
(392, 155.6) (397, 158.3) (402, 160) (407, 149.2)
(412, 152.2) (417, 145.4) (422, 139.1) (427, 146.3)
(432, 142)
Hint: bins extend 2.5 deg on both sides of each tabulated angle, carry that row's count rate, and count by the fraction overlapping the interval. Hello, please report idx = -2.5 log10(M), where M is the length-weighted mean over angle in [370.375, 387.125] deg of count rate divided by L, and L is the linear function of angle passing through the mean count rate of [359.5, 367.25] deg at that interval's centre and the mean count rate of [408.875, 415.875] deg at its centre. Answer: 0.27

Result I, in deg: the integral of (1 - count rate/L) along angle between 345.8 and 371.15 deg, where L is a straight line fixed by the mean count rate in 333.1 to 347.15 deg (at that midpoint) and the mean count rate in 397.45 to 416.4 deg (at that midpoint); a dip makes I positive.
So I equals 5.54 deg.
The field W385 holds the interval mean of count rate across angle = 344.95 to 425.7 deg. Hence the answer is 135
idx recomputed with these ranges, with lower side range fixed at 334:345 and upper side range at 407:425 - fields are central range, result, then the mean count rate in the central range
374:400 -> 0.20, 131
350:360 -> 0.11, 154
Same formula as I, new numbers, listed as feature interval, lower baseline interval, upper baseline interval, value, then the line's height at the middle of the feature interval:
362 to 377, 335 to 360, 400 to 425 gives 7.0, 159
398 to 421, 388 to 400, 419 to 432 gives -0.3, 150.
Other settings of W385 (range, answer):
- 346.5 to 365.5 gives 145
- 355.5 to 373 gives 108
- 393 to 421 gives 152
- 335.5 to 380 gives 130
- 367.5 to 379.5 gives 74.3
